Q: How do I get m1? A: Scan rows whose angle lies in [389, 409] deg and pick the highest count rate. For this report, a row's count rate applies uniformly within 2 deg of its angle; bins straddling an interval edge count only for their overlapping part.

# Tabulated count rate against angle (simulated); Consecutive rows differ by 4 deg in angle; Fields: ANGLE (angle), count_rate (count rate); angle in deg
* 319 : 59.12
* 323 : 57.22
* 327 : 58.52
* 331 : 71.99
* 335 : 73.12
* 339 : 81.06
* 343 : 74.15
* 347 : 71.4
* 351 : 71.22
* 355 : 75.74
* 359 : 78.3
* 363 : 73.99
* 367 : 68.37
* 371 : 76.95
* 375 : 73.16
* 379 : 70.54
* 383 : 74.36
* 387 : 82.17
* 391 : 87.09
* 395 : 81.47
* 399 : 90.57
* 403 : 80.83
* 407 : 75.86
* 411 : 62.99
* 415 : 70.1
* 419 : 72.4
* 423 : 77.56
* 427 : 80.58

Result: 90.57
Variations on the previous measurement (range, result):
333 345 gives 81.06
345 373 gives 78.3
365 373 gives 76.95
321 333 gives 71.99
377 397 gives 87.09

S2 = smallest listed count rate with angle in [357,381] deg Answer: 68.37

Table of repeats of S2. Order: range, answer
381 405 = 74.36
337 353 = 71.22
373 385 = 70.54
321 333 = 57.22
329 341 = 71.99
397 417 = 62.99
